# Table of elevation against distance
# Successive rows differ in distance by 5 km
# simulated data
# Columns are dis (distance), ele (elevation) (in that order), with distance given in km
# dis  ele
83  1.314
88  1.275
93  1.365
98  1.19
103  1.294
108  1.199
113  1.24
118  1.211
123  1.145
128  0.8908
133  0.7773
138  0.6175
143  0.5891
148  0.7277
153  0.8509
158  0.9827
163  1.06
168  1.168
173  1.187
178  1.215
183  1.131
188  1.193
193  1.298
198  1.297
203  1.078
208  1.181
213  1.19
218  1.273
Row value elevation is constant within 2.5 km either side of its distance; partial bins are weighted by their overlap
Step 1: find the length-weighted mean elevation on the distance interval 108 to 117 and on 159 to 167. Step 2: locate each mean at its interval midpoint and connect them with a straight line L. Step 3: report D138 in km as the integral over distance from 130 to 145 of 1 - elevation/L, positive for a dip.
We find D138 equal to 6.2 km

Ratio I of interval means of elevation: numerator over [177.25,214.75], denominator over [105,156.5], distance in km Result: 1.29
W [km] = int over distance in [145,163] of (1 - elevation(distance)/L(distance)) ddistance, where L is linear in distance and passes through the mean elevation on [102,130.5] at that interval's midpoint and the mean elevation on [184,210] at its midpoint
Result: 4.7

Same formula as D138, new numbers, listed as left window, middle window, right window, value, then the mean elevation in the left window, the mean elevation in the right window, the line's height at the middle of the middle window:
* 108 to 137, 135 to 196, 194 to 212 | 6.93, 1.04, 1.2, 1.12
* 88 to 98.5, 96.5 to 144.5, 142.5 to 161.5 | 3.06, 1.29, 0.823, 1.08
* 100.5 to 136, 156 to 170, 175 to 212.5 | 1.08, 1.1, 1.2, 1.16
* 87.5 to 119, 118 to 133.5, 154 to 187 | 2.65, 1.25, 1.11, 1.21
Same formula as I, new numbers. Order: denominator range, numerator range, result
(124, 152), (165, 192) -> 1.58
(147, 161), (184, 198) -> 1.42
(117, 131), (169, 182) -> 1.12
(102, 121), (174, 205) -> 0.98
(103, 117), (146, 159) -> 0.68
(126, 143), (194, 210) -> 1.63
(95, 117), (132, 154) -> 0.57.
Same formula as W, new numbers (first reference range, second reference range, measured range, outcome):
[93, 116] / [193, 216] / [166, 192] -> 0.6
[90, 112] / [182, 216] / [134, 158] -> 9.8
